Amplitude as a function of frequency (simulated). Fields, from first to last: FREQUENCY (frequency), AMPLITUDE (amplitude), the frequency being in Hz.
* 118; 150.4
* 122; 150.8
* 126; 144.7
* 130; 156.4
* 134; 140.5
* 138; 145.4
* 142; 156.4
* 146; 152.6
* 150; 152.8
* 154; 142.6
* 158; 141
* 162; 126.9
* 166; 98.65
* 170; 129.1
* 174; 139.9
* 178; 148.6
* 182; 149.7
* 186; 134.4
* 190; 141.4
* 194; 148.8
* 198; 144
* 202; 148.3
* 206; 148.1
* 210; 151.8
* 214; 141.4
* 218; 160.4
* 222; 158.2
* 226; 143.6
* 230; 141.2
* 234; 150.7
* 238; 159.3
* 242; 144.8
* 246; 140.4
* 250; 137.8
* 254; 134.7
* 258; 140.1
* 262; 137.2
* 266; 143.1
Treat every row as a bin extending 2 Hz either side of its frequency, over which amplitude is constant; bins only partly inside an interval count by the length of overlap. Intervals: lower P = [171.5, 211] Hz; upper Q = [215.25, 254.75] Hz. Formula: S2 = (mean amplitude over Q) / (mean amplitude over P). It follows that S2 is 1.02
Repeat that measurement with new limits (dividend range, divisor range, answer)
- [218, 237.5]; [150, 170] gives 1.16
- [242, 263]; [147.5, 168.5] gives 1.04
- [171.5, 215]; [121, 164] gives 0.99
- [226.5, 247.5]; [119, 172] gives 1.04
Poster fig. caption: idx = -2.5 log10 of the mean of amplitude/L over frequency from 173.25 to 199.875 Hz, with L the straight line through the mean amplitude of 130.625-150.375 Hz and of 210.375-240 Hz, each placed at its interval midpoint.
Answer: 0.05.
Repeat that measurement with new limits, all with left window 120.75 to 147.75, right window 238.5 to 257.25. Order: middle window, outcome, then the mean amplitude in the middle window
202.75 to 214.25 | -0.03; 148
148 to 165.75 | 0.09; 137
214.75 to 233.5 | -0.05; 150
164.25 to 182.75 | 0.11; 133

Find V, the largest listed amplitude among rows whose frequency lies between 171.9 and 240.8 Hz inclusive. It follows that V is 160.4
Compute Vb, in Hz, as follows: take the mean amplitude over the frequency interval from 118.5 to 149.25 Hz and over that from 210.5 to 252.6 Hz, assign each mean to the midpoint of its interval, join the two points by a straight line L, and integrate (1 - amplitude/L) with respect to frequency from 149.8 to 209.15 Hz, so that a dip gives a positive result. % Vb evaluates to 3.7 Hz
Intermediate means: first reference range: 150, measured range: 139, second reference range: 148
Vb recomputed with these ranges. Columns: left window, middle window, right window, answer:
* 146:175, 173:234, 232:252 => -2.7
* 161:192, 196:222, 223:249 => -1.6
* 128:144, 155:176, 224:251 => 2.9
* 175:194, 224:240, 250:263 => -1.0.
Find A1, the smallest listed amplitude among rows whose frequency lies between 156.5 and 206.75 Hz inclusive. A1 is 98.65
